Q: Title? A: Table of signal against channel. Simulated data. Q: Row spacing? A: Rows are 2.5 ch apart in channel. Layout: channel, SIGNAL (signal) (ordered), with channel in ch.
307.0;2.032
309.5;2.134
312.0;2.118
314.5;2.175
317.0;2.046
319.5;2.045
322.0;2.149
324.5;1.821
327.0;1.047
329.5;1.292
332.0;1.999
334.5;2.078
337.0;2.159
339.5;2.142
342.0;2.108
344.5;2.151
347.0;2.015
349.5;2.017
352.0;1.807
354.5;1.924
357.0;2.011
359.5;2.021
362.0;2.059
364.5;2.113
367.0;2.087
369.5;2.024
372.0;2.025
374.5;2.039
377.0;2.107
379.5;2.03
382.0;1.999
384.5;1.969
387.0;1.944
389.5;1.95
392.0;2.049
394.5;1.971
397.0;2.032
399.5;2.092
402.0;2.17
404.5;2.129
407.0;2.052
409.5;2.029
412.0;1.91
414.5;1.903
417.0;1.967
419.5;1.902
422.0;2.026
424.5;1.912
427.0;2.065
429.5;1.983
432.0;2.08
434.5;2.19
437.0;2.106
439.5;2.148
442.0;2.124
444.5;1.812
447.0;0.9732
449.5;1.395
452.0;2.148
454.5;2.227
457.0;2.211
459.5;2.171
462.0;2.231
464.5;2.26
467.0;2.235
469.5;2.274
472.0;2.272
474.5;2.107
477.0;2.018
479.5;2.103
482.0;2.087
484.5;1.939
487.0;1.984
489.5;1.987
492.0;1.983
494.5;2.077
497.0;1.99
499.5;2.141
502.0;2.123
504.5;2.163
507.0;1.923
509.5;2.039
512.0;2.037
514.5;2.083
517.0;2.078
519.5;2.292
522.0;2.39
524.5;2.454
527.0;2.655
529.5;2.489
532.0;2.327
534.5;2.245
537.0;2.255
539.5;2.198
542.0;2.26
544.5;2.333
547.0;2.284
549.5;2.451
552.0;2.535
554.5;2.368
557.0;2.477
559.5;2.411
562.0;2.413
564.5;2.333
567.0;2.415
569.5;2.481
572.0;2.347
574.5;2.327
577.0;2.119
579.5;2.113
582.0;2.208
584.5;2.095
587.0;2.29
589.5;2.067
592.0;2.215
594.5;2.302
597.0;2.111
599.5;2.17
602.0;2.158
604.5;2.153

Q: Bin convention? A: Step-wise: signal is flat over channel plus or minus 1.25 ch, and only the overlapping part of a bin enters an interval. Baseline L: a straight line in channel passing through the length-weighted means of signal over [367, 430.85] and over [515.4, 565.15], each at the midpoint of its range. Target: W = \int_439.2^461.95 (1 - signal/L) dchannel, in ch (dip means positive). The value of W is 2.4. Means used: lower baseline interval 2.01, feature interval 1.92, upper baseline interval 2.36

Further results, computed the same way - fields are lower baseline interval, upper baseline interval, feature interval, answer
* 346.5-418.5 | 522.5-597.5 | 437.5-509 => 4.3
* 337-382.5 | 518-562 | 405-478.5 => 5.6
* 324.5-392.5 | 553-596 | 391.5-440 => 0.4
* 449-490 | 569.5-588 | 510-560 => -3.2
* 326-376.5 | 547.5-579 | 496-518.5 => 2.0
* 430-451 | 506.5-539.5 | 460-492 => -1.4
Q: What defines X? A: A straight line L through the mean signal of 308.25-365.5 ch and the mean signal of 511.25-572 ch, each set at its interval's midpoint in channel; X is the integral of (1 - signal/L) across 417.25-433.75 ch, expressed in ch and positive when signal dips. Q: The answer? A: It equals 1.1 ch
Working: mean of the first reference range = 1.97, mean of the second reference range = 2.35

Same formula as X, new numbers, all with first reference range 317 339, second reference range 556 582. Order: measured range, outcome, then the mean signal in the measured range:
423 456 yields 2.1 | 1.94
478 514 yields 2.4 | 2.04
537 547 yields 0.1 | 2.27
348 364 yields -0.6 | 1.98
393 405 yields -0.5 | 2.08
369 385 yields -0.7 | 2.03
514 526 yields -0.2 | 2.28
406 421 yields 0.4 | 1.96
